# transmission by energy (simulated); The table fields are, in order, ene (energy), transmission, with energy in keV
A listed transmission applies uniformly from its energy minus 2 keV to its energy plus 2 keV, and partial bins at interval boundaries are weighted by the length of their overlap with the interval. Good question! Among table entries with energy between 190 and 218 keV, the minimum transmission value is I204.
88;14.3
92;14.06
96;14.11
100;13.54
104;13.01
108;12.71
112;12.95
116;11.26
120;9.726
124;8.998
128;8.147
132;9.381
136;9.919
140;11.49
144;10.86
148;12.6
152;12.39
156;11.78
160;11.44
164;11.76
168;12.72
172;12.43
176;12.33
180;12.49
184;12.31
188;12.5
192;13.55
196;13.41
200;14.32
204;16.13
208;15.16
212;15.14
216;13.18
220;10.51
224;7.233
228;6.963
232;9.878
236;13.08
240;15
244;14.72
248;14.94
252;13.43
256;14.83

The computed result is 13.18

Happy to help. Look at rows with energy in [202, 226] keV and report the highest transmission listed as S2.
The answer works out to 16.13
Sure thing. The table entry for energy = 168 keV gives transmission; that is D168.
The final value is 12.72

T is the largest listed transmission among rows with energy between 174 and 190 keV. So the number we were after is 12.5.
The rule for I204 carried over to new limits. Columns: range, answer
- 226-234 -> 6.963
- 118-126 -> 8.998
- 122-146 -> 8.147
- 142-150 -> 10.86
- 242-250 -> 14.72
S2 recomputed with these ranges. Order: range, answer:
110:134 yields 12.95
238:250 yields 15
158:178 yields 12.72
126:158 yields 12.6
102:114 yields 13.01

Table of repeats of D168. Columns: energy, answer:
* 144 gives 10.86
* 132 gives 9.381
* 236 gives 13.08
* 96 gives 14.11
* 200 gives 14.32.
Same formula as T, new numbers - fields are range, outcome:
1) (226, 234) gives 9.878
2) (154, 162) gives 11.78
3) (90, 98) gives 14.11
